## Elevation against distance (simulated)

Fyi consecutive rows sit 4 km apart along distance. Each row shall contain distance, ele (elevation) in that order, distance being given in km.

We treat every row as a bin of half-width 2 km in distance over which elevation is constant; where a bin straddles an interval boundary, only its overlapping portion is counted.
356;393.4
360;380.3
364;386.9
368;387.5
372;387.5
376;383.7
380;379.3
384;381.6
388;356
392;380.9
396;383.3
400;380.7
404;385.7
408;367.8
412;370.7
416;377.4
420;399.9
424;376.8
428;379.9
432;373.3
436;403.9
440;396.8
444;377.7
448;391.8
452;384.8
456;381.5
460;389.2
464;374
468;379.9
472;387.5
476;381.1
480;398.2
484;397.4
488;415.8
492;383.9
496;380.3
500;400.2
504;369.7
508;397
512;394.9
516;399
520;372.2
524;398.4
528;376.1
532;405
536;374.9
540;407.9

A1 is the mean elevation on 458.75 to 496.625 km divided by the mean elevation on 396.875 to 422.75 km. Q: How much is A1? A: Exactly 1.0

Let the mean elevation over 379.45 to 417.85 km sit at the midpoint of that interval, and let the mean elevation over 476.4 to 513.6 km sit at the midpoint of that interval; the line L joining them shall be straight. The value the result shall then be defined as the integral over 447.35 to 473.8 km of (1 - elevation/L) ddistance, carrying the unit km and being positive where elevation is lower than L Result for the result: 0.20 km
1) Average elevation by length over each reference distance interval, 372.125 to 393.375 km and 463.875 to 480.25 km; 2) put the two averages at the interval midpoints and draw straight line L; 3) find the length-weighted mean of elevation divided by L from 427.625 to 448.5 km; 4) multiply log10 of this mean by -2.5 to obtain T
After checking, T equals -0.02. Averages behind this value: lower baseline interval 377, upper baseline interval 384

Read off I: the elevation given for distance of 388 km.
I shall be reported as 356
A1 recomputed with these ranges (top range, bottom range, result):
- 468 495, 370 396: 1.04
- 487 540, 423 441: 1.01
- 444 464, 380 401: 1.02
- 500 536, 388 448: 1.02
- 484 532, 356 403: 1.02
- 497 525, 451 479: 1.02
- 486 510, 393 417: 1.04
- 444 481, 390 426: 1.01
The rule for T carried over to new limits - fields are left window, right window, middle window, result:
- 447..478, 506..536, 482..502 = -0.02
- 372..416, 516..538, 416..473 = -0.01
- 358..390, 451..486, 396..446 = 0.00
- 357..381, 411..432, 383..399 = 0.02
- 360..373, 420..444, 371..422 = 0.02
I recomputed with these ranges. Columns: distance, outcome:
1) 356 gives 393.4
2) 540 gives 407.9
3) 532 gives 405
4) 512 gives 394.9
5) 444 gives 377.7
